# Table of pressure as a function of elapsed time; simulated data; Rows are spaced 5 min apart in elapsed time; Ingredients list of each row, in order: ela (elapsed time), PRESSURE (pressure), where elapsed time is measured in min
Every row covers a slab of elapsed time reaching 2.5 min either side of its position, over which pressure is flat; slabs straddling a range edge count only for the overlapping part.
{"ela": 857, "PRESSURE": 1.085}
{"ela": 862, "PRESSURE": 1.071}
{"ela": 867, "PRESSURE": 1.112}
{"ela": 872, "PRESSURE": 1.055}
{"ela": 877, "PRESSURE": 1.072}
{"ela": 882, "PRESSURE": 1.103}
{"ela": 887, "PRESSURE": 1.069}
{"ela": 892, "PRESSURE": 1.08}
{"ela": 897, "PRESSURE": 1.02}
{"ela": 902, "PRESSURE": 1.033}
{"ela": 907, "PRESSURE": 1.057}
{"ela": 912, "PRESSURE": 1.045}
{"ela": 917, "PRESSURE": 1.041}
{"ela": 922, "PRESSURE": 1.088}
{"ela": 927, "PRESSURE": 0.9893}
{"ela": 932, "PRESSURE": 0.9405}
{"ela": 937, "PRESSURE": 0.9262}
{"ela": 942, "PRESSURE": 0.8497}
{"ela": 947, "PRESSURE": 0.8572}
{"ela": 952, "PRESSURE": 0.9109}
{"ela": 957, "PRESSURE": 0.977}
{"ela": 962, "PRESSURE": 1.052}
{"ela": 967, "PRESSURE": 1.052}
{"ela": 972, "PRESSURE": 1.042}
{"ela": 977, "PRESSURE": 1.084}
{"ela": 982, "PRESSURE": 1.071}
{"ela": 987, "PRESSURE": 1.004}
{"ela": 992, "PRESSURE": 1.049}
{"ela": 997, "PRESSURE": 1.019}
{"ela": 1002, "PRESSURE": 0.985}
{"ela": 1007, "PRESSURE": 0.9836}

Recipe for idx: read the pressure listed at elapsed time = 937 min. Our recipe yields 0.9262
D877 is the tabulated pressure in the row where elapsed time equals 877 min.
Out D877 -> 1.072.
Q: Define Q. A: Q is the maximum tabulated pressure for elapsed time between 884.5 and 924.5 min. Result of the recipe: 1.088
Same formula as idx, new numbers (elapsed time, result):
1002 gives 0.985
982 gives 1.071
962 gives 1.052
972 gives 1.042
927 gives 0.9893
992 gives 1.049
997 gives 1.019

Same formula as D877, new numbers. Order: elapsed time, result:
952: 0.9109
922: 1.088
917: 1.041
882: 1.103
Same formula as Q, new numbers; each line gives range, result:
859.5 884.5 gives 1.112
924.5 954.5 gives 0.9893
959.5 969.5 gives 1.052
